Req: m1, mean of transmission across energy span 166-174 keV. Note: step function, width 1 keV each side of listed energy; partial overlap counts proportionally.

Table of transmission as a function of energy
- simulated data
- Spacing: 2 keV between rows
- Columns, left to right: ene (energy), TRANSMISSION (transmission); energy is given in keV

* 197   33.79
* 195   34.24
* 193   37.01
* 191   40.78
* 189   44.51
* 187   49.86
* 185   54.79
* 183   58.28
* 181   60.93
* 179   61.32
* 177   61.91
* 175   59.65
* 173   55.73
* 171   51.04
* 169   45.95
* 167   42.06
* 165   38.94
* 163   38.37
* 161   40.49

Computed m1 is 48.7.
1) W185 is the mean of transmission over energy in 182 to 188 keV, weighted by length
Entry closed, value 54.3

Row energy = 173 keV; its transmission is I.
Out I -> 55.73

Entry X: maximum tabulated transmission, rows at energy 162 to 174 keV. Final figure 55.73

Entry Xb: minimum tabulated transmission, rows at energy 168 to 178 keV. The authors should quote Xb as 45.95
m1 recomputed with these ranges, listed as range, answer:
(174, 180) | 61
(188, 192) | 42.6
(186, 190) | 47.2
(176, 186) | 59.4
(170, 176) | 55.5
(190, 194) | 38.9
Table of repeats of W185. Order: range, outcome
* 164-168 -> 40.5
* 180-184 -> 59.6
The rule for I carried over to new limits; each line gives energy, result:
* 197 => 33.79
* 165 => 38.94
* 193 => 37.01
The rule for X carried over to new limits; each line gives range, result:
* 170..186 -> 61.91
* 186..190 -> 49.86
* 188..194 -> 44.51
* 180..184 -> 60.93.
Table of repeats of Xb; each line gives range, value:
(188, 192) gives 40.78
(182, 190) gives 44.51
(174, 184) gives 58.28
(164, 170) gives 38.94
